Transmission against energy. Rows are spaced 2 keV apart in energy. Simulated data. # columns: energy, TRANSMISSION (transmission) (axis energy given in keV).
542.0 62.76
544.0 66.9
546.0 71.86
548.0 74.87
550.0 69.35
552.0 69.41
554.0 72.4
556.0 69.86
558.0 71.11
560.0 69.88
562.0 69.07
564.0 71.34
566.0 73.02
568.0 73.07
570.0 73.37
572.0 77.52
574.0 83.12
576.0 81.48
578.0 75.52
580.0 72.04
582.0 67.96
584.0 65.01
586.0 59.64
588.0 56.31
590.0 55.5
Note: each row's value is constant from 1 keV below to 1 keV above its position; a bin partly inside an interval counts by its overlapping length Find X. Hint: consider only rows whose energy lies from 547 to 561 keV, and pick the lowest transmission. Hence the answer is 69.35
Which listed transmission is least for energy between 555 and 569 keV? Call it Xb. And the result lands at 69.07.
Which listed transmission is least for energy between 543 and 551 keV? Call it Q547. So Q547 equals 66.9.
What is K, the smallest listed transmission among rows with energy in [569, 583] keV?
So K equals 67.96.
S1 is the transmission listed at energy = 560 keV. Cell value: 69.88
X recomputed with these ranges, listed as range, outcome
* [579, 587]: 59.64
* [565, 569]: 73.02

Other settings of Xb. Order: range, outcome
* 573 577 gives 81.48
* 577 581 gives 72.04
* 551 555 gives 69.41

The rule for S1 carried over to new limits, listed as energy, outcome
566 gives 73.02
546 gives 71.86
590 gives 55.5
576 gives 81.48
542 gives 62.76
